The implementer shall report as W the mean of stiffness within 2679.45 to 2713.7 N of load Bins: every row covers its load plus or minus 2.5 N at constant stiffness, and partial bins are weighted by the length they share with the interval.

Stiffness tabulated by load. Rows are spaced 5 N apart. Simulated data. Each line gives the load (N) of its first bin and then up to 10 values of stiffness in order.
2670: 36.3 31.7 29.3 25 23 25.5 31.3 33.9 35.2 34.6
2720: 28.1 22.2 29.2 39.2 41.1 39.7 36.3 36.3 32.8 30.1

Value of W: 29.2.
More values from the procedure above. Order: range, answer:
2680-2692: 25.1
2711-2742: 32.4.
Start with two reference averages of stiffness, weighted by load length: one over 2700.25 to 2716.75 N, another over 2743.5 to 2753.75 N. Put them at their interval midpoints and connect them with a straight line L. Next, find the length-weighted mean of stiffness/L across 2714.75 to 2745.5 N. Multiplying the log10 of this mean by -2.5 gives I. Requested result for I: 0.10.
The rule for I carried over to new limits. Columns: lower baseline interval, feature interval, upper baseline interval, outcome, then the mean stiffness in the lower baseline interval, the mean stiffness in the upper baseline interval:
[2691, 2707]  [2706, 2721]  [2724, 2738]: -0.10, 29.4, 31.4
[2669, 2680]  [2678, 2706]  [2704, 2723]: 0.18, 32.6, 32.6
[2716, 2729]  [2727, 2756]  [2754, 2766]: -0.22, 26.7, 33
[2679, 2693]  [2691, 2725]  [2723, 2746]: -0.04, 25.4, 34.2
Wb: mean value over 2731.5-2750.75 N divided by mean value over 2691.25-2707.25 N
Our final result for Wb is 1.3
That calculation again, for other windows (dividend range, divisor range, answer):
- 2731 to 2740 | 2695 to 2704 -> 1.26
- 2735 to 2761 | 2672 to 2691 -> 1.35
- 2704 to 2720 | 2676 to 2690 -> 1.25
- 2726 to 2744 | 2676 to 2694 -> 1.36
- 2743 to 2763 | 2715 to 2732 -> 1.31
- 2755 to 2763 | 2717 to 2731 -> 1.27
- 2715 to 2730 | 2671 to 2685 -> 0.91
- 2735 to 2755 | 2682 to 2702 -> 1.48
